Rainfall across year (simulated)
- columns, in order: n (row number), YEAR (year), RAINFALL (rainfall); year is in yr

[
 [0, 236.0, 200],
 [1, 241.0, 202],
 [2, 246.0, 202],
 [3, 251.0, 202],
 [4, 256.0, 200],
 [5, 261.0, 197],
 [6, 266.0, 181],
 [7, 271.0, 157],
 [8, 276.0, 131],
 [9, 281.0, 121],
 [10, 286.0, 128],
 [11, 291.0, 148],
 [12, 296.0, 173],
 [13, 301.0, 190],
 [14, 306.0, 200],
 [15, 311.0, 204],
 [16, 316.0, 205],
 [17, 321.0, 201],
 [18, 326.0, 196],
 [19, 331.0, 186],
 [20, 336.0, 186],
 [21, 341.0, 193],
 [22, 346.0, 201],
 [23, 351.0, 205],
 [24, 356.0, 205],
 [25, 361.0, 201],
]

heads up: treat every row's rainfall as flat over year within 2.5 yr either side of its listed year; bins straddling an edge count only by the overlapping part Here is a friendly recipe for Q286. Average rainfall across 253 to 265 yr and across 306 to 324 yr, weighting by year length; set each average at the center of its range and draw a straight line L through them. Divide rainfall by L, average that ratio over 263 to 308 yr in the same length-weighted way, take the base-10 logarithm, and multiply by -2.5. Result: 0.25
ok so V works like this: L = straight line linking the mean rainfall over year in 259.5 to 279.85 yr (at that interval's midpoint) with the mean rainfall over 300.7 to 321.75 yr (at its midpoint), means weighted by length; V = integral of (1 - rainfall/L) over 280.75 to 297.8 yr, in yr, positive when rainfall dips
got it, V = 3.5 yr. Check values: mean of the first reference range 162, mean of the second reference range 201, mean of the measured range 144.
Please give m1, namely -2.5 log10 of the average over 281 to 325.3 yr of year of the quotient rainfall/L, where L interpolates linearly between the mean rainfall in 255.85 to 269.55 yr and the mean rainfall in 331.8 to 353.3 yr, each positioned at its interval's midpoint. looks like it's 0.08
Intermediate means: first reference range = 189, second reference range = 195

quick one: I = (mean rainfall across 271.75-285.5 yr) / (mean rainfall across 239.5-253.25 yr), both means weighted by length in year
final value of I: 0.6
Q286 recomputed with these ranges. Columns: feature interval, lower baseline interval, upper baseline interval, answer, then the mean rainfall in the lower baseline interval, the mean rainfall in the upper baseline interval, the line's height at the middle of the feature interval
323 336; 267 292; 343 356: -0.03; 139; 203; 185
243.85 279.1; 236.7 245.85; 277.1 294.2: -0.05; 202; 134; 171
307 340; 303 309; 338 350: 0.01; 200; 198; 199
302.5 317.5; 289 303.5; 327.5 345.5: -0.14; 171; 190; 178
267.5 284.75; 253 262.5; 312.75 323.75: 0.40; 199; 203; 200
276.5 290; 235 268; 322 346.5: 0.46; 198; 192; 196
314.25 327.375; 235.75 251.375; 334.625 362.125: -0.01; 202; 199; 200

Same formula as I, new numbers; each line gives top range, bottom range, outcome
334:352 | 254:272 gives 1.06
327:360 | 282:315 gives 1.14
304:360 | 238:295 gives 1.17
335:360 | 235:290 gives 1.15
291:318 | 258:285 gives 1.21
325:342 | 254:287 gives 1.18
